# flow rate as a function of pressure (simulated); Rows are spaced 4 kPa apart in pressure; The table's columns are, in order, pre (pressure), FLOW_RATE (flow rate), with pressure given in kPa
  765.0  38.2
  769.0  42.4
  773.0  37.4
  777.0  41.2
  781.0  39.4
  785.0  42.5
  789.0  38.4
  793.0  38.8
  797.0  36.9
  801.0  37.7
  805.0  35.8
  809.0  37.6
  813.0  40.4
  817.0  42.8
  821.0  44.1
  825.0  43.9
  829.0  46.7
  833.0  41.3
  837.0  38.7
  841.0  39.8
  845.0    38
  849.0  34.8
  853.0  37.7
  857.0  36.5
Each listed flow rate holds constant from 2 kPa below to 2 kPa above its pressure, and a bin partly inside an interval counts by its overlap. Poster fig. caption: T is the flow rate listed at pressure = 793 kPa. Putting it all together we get 38.8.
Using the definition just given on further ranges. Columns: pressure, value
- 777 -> 41.2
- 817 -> 42.8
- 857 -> 36.5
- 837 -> 38.7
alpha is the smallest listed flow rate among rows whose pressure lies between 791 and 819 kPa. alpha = 35.8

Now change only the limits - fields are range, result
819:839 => 38.7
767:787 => 37.4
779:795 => 38.4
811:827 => 40.4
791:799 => 36.9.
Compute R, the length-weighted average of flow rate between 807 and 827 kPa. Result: 41.8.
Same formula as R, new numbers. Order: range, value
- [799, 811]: 37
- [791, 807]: 37.3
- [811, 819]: 41.6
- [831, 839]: 40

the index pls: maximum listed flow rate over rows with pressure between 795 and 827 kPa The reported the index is 44.1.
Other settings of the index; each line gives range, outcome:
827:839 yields 46.7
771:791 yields 42.5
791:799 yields 38.8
